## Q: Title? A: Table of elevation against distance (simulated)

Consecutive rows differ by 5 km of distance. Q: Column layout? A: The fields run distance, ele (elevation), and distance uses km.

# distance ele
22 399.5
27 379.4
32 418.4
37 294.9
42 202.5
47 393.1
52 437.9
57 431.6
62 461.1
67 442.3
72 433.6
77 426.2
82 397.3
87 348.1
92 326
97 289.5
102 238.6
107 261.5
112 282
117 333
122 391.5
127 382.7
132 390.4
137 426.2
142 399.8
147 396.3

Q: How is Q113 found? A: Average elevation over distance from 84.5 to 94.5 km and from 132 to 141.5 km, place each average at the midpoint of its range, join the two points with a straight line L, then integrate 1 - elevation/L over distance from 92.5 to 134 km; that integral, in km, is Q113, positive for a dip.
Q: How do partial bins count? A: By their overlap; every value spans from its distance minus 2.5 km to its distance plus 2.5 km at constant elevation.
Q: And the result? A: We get 6.11 km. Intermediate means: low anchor 337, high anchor 411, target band 321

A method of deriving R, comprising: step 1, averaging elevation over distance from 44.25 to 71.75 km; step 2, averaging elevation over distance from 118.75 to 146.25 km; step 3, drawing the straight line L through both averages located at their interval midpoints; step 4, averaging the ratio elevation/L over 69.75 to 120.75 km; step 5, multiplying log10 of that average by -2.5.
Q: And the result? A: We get 0.23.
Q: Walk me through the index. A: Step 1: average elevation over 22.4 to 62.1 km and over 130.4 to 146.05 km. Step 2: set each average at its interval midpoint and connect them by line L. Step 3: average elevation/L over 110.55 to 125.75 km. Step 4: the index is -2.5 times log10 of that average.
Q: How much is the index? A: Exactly 0.164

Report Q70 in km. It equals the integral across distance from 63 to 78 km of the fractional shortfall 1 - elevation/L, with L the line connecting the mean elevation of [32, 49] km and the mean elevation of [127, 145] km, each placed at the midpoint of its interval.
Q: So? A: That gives -4.3 km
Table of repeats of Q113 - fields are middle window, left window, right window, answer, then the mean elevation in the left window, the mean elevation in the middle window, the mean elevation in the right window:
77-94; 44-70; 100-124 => -0.2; 429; 368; 301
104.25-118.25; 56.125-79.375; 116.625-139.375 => 4.0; 440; 288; 389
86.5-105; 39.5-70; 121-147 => 4.8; 395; 294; 398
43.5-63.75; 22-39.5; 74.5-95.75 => -2.7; 369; 419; 369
